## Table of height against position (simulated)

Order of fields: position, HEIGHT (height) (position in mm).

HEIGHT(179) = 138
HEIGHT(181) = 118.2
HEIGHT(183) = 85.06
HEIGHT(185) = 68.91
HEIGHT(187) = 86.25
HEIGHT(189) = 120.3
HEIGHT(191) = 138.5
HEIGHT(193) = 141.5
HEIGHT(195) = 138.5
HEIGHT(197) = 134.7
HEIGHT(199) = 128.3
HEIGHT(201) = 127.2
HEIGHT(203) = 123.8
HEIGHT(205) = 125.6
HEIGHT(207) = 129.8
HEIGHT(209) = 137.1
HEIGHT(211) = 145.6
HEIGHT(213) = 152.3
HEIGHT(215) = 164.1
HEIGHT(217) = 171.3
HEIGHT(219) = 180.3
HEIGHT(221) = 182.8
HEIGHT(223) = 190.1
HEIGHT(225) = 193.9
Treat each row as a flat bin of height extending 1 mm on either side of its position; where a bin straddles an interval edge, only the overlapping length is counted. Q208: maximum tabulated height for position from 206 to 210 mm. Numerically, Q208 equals 137.1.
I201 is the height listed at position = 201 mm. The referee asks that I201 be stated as 127.2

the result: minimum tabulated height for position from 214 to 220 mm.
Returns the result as 164.1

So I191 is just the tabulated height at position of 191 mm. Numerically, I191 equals 138.5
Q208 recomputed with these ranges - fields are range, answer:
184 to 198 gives 141.5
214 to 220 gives 180.3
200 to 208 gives 129.8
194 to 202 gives 138.5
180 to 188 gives 118.2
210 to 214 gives 152.3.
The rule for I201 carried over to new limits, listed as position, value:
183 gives 85.06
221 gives 182.8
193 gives 141.5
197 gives 134.7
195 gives 138.5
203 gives 123.8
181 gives 118.2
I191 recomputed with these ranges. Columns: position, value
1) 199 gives 128.3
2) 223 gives 190.1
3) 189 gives 120.3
